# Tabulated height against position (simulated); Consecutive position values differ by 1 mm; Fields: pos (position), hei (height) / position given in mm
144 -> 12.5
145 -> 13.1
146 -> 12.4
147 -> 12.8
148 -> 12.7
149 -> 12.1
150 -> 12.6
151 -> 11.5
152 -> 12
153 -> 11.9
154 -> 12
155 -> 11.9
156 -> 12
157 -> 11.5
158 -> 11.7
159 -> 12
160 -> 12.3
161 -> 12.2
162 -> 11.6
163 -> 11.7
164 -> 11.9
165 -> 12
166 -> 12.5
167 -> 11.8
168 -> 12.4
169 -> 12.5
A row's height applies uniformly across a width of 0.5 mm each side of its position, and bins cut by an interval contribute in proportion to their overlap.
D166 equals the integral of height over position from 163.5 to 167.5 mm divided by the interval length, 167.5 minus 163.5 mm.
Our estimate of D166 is 12.1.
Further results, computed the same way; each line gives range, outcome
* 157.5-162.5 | 12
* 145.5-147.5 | 12.6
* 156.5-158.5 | 11.6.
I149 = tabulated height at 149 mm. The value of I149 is 12.1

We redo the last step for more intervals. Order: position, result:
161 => 12.2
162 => 11.6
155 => 11.9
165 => 12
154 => 12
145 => 13.1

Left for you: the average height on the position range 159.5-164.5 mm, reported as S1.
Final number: 11.9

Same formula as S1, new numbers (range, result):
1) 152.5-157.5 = 11.9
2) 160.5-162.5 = 11.9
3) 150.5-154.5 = 11.8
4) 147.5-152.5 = 12.2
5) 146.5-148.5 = 12.8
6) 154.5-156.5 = 11.9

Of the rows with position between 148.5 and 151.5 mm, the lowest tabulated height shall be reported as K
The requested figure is 11.5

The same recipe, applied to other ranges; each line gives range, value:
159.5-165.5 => 11.6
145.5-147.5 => 12.4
